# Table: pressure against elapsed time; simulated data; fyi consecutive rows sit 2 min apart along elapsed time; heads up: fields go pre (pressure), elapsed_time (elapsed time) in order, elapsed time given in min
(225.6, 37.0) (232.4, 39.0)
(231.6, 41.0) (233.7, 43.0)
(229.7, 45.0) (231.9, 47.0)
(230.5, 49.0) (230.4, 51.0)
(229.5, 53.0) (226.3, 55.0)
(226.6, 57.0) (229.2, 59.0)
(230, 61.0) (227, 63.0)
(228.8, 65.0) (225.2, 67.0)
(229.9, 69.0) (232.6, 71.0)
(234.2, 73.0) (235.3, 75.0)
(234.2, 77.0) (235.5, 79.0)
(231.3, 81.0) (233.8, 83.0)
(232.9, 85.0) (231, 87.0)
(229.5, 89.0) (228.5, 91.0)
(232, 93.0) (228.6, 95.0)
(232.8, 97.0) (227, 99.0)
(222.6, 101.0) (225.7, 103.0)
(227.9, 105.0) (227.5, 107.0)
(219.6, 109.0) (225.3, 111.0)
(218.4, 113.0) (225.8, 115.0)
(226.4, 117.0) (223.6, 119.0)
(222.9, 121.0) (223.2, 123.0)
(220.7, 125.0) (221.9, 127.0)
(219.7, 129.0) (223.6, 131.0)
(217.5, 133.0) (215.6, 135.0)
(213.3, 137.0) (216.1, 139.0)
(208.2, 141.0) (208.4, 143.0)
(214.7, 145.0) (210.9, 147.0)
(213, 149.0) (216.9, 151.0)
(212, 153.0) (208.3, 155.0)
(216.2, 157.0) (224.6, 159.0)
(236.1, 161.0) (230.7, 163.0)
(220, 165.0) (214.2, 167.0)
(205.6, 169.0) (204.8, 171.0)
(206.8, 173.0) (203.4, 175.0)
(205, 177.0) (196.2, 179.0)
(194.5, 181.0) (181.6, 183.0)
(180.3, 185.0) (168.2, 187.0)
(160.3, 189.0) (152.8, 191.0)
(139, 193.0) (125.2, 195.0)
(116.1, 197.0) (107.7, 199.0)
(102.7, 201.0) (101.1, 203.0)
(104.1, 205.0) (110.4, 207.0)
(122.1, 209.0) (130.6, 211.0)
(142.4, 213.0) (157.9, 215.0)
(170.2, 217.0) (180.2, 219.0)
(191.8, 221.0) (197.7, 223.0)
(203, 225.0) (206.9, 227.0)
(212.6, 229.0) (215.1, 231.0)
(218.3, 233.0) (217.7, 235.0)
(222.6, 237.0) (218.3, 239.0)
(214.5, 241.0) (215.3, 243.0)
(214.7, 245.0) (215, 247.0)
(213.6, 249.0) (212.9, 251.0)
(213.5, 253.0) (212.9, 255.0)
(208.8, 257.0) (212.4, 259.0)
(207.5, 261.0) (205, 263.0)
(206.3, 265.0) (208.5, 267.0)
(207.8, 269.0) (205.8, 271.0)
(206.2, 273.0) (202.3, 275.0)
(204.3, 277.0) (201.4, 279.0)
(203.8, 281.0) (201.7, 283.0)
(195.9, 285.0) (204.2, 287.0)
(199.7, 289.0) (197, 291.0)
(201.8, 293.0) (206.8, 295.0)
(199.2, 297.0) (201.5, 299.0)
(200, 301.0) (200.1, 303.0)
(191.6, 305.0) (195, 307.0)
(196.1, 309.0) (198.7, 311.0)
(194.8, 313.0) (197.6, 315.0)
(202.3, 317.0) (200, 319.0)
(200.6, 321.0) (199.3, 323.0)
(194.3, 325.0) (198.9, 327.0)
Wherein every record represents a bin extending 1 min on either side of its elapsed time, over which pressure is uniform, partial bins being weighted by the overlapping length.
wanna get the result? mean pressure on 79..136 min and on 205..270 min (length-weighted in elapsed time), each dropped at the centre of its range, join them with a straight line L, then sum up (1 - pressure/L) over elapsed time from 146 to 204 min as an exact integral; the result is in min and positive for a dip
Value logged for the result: 7.13 min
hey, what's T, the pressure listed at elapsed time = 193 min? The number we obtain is 139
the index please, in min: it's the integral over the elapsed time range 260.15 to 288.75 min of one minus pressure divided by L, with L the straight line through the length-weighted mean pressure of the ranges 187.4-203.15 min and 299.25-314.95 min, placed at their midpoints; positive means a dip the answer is -4.4 min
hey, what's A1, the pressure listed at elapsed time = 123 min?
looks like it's 223.2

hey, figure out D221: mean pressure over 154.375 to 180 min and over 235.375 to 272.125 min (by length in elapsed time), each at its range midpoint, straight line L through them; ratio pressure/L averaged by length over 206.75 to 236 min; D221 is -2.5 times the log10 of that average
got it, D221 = 0.18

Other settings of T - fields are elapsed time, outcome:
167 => 214.2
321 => 200.6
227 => 206.9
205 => 104.1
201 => 102.7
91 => 228.5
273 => 206.2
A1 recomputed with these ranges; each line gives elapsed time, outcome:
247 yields 215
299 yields 201.5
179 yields 196.2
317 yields 202.3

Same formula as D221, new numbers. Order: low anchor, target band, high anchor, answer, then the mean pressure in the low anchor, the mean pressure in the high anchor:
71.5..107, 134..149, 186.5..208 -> -0.18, 231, 125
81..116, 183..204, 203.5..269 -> 0.43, 228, 193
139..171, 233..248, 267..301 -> -0.05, 216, 203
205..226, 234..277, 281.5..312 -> -0.19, 158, 199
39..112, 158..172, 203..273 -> -0.05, 230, 193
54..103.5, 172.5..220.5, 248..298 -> 0.38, 230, 206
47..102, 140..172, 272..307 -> 0.02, 230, 201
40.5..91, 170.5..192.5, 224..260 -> 0.19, 231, 214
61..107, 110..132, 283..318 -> 0.01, 230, 199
